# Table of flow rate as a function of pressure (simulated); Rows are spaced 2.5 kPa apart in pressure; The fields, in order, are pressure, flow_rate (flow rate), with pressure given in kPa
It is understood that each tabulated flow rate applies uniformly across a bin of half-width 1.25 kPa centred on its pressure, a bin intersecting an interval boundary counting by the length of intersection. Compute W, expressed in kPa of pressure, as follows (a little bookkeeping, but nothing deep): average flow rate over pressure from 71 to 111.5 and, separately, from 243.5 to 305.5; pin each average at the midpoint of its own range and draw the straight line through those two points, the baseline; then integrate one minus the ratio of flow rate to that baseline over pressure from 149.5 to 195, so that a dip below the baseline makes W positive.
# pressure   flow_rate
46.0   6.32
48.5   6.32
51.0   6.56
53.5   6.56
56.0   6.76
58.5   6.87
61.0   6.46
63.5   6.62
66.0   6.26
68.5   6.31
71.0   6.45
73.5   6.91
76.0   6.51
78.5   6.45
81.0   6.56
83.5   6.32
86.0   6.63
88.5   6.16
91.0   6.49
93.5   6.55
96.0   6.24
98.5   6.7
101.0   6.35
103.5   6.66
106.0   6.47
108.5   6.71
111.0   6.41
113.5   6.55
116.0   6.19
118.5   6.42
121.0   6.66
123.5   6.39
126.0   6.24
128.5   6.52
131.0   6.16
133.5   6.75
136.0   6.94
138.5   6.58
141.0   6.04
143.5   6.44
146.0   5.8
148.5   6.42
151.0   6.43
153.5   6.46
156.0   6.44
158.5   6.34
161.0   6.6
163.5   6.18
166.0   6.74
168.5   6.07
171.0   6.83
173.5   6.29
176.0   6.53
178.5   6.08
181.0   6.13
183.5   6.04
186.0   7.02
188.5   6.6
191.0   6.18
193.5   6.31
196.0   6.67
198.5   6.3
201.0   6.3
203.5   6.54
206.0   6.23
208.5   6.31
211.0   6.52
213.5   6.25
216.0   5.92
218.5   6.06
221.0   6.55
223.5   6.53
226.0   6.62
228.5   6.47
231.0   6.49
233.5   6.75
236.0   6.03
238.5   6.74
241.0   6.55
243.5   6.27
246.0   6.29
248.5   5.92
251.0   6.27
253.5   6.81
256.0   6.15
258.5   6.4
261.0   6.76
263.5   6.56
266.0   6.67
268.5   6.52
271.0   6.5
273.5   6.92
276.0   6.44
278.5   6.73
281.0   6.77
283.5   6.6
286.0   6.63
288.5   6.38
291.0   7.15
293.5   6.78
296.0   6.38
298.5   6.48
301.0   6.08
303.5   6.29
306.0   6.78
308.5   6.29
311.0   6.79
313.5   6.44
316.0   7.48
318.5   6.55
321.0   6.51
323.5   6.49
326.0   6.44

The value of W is 0.7 kPa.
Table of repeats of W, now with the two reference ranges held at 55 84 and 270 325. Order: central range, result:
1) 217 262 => 1.2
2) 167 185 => 0.8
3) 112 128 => 0.4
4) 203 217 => 0.6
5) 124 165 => 1.0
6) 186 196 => 0.1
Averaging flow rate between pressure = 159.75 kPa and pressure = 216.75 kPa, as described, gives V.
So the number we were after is 6.38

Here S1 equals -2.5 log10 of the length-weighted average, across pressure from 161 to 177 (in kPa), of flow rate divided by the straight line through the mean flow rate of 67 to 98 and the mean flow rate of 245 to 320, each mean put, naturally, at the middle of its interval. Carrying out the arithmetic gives 0.01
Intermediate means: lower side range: 6.47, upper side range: 6.56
